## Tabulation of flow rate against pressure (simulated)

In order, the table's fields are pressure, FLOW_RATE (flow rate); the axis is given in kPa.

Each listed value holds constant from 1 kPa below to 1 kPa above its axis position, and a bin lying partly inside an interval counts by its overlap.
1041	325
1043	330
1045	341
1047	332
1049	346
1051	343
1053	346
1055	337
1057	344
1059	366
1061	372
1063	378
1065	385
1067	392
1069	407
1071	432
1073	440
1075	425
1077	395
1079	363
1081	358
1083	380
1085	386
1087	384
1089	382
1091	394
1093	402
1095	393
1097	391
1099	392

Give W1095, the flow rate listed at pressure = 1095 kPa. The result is 393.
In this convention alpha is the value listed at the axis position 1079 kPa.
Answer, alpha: 363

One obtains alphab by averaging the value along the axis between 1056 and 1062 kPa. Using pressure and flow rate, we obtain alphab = 361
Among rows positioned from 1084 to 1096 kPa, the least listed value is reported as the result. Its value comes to 382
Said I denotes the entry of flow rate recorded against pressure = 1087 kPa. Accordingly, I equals 384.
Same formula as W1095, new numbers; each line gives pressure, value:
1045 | 341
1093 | 402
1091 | 394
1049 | 346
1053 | 346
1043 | 330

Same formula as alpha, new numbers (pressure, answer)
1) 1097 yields 391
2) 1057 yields 344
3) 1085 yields 386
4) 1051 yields 343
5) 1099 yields 392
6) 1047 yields 332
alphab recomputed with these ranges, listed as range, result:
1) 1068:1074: 426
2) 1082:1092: 385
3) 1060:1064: 375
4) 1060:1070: 387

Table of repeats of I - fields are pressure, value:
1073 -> 440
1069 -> 407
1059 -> 366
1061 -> 372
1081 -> 358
